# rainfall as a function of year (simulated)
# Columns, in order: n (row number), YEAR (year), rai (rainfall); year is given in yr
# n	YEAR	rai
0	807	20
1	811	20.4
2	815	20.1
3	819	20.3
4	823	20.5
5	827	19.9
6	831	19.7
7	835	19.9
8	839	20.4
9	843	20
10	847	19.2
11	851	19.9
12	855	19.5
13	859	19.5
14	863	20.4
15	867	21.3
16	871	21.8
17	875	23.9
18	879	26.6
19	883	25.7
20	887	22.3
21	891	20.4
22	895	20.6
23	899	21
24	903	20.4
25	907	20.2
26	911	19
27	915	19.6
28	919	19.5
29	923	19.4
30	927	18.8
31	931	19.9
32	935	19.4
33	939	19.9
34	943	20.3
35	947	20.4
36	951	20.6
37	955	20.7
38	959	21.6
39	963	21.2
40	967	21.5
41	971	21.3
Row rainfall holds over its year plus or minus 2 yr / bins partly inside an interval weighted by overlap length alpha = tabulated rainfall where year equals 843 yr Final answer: 20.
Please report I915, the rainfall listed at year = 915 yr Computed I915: 19.6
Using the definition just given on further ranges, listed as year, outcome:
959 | 21.6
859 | 19.5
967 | 21.5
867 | 21.3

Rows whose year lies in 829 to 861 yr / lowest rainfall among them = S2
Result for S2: 19.2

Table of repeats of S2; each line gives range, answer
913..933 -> 18.8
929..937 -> 19.4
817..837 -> 19.7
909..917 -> 19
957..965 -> 21.2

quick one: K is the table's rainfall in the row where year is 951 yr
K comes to 20.6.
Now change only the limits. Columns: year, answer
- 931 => 19.9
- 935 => 19.4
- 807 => 20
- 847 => 19.2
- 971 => 21.3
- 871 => 21.8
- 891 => 20.4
